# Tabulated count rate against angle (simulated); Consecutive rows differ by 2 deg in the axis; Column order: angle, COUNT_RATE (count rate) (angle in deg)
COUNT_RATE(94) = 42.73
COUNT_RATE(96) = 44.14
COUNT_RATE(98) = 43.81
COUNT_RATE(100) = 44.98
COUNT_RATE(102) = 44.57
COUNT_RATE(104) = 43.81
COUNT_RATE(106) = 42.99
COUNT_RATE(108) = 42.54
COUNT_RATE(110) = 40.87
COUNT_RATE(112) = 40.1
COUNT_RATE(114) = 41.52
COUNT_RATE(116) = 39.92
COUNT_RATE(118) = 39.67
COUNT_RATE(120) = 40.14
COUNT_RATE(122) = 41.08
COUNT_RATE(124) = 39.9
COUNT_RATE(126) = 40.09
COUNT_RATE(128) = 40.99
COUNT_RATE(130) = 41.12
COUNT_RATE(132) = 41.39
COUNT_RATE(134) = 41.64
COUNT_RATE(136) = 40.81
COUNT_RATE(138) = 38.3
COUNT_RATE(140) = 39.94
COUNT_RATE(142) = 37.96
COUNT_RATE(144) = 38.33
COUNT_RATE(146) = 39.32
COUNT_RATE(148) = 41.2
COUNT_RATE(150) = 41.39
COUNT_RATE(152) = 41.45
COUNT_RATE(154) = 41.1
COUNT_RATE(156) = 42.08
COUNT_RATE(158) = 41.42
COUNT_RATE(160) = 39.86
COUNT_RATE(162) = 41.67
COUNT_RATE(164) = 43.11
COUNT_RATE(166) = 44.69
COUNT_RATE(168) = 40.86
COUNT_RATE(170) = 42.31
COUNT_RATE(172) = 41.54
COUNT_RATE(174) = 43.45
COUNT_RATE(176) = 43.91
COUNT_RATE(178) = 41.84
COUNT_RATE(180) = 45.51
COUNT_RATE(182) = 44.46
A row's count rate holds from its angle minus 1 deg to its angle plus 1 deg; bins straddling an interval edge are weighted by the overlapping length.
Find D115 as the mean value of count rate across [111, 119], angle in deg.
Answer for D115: 40.3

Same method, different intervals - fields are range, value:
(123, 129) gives 40.3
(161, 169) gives 42.6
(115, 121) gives 39.9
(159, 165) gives 41.5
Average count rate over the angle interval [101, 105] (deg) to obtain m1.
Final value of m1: 44.2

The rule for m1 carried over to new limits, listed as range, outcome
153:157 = 41.6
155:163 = 41.3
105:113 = 41.6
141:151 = 39.6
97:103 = 44.5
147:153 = 41.3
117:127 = 40.2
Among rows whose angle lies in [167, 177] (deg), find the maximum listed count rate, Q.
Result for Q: 43.91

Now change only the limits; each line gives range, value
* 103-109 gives 43.81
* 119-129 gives 41.08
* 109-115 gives 41.52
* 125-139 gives 41.64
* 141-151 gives 41.39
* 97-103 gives 44.98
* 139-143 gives 39.94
